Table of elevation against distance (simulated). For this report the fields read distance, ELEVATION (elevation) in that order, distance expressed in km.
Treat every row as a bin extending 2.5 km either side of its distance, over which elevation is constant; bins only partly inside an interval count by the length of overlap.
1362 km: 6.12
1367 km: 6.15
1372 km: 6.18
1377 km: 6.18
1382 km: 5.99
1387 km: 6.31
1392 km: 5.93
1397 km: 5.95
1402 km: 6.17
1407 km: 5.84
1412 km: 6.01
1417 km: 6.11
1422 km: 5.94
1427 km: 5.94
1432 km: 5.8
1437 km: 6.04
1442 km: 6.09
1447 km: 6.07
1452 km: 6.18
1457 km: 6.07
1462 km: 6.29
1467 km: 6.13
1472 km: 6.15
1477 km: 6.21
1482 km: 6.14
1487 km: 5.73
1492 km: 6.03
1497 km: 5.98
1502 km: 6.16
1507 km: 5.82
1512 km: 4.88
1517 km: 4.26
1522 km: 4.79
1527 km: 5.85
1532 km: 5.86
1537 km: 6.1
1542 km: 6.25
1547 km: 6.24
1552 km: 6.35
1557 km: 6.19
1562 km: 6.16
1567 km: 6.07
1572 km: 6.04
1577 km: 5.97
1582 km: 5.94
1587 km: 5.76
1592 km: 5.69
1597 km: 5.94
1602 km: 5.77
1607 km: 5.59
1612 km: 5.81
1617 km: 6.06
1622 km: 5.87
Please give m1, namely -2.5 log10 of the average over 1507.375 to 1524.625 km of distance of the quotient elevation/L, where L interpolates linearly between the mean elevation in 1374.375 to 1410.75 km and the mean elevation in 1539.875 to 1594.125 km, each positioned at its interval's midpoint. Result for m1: 0.25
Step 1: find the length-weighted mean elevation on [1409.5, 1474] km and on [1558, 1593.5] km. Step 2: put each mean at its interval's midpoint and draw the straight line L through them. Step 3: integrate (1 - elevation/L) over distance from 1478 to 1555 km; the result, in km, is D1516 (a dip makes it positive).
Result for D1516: 2.99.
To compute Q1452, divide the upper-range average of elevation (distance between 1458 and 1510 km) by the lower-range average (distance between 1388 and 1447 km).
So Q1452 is 1.0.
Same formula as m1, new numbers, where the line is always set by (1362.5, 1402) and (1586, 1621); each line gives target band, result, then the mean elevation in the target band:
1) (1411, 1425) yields 0.007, 6.02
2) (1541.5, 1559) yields -0.068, 6.26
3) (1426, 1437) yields 0.025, 5.9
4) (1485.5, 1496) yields 0.009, 5.91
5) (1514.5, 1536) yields 0.128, 5.25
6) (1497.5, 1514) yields 0.047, 5.69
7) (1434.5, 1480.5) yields -0.024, 6.14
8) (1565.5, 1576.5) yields -0.034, 6.04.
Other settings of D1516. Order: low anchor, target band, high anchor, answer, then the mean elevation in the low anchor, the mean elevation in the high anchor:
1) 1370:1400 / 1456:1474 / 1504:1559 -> -0.91 km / 6.09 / 5.69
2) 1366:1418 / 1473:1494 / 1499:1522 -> -2.34 km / 6.07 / 5.24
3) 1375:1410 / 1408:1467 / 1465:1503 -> 0.09 km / 6.05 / 6.06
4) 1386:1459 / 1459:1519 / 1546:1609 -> 1.73 km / 6.02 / 5.97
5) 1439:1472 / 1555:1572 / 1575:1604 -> -0.64 km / 6.14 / 5.84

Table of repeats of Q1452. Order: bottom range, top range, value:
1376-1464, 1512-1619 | 0.96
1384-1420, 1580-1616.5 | 0.96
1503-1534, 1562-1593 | 1.13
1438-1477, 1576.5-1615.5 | 0.95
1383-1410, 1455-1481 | 1.02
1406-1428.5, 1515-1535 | 0.88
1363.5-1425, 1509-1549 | 0.91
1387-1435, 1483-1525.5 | 0.92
